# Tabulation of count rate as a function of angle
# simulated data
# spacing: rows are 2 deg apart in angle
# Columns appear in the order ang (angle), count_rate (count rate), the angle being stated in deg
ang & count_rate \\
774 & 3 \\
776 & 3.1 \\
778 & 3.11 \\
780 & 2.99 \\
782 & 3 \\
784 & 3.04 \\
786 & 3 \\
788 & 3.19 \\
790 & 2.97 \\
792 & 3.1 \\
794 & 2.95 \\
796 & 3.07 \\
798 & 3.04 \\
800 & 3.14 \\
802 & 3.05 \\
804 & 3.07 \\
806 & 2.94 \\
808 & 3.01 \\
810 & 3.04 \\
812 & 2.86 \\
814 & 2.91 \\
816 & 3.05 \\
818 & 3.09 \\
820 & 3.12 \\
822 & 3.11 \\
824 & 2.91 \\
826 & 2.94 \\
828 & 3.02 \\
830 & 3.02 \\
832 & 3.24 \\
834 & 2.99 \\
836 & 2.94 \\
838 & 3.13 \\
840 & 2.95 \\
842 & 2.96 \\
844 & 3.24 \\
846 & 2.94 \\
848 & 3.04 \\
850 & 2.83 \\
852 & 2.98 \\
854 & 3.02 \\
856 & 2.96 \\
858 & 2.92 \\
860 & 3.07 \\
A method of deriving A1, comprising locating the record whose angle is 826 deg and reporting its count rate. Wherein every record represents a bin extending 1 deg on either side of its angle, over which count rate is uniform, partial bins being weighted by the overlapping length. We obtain 2.94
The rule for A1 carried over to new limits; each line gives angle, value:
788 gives 3.19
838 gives 3.13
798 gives 3.04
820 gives 3.12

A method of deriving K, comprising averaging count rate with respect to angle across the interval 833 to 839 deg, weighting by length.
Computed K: 3.02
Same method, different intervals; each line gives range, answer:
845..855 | 2.96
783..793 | 3.06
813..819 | 3.02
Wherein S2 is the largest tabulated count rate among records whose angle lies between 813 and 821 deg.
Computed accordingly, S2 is 3.12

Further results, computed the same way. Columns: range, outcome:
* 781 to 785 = 3.04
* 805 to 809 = 3.01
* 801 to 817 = 3.07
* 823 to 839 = 3.24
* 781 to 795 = 3.19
